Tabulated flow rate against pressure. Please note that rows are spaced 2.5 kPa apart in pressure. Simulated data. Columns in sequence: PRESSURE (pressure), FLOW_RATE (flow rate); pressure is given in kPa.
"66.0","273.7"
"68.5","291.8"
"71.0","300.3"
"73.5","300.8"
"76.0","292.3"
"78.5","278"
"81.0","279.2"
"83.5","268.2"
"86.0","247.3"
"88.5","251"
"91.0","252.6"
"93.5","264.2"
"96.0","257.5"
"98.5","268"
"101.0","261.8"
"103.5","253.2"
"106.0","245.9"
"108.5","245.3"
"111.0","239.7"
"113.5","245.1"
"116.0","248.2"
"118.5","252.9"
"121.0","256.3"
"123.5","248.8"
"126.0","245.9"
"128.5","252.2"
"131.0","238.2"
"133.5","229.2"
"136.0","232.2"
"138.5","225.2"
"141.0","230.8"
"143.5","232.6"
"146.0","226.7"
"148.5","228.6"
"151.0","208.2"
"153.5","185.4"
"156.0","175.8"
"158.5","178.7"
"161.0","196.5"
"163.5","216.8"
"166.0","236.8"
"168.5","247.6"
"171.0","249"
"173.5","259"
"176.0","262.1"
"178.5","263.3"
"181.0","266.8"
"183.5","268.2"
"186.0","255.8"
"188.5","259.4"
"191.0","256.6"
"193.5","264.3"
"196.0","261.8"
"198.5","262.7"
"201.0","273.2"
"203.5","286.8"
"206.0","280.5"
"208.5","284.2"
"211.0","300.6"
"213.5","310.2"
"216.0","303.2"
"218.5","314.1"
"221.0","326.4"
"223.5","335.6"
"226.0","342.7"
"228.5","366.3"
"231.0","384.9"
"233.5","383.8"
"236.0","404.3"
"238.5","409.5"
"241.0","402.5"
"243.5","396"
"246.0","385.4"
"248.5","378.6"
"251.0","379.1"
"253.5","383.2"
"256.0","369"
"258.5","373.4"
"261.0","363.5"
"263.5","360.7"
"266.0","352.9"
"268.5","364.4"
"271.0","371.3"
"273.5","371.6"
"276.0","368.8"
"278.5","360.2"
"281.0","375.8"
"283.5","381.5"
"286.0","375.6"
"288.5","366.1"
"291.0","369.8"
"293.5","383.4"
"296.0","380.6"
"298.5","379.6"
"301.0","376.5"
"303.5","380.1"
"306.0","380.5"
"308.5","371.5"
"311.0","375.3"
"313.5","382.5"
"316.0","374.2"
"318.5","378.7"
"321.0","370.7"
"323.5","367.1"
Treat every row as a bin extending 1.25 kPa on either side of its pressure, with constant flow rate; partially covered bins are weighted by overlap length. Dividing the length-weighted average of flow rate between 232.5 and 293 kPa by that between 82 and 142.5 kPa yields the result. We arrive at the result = 1.52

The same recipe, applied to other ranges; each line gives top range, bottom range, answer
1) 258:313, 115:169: 1.64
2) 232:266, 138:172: 1.77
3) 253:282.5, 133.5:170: 1.70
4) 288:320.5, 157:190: 1.55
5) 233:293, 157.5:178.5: 1.62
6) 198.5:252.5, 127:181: 1.50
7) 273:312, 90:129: 1.49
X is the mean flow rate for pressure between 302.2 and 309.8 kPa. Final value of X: 377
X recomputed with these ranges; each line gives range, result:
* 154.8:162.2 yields 184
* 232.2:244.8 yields 399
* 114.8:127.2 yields 250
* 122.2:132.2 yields 246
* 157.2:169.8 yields 215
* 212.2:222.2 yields 313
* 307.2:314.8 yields 376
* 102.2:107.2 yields 250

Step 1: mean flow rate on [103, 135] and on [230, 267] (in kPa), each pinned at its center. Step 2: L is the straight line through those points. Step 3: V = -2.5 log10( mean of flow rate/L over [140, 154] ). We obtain 0.24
